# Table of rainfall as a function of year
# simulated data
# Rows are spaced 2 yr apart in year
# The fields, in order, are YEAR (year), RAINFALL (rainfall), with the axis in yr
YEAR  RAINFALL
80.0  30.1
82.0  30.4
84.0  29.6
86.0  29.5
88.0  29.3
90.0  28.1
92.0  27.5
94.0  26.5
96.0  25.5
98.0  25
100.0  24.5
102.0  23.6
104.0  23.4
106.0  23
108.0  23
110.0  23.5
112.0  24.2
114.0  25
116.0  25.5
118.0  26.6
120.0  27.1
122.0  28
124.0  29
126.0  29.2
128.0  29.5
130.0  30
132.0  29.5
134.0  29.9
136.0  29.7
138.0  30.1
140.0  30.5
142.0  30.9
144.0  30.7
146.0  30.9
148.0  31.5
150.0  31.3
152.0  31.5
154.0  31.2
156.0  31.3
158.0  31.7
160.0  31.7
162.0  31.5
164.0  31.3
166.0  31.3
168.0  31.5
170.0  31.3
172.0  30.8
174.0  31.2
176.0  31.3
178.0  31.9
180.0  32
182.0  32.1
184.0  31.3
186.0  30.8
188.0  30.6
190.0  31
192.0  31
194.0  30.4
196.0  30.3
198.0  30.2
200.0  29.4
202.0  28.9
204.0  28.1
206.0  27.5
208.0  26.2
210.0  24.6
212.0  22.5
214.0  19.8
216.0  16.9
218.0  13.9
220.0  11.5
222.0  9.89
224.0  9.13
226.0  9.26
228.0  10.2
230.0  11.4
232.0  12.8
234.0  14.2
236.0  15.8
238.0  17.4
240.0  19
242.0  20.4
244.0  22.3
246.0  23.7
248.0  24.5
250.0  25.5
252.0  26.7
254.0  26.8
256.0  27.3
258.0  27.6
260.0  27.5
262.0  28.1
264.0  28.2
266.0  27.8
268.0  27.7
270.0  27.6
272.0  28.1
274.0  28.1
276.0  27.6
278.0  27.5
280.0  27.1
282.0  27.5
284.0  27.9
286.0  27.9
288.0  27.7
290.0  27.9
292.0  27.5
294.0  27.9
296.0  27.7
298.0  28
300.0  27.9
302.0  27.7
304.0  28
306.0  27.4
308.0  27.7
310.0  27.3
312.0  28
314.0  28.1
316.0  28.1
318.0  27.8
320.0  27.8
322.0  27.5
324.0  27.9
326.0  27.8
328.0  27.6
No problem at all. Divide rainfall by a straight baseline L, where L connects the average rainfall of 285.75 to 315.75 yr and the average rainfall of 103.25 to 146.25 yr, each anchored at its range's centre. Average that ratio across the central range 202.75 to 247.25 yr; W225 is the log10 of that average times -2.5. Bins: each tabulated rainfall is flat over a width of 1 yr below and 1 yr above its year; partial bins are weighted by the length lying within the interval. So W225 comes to 0.49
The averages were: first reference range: 27.7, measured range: 17.7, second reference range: 27.8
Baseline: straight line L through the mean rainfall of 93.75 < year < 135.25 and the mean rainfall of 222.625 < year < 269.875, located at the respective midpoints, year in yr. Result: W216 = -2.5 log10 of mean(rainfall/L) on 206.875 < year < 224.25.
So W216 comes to 0.26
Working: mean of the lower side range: 26.3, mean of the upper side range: 21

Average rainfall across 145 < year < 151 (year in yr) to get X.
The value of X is 31.2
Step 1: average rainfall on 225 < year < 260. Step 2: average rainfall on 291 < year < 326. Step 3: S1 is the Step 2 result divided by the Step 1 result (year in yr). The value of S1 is 1.4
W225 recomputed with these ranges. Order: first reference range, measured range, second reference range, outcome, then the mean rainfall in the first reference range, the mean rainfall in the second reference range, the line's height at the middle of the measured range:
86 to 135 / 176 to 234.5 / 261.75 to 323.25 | 0.169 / 26.6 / 27.8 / 27.2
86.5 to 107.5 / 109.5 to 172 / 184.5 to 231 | -0.214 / 25.7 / 22.4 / 24.4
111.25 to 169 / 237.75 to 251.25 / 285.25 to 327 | 0.273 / 29.8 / 27.8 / 28.5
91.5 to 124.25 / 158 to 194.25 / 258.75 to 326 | -0.195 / 25.2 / 27.8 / 26.2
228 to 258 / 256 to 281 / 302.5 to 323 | -0.198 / 20.4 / 27.8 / 23.1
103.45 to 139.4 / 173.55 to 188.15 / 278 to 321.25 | -0.153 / 27.1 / 27.7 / 27.3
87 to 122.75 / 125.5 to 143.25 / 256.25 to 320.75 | -0.159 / 25.5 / 27.8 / 25.9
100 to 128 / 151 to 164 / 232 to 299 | -0.226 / 25.6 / 25.5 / 25.5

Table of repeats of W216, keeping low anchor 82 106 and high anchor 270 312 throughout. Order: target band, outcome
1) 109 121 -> 0.06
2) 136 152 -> -0.15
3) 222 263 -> 0.36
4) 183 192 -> -0.14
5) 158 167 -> -0.17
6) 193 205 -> -0.09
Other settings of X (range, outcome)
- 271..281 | 27.7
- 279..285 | 27.5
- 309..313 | 27.6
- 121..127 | 28.7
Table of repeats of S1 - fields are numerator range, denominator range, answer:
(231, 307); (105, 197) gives 0.86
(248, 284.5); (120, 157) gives 0.91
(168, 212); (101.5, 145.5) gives 1.09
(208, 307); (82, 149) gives 0.84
